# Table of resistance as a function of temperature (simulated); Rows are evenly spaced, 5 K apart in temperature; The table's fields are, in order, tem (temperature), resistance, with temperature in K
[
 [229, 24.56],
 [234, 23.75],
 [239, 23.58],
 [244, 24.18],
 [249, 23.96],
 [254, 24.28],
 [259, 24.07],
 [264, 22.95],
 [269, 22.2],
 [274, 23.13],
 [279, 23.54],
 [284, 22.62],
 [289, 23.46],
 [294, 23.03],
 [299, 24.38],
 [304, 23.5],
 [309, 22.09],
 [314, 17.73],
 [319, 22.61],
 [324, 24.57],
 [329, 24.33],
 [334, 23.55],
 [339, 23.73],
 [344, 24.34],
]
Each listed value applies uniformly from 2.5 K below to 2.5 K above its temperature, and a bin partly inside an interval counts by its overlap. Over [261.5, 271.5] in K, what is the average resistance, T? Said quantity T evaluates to 22.6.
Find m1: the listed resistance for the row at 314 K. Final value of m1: 17.73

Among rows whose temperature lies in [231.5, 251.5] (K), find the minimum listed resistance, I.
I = 23.58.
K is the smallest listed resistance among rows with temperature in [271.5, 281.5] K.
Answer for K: 23.13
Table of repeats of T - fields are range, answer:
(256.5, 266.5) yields 23.5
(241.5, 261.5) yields 24.1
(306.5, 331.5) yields 22.3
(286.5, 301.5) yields 23.6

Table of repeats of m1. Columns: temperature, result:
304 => 23.5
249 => 23.96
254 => 24.28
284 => 22.62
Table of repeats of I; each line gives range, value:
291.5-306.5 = 23.03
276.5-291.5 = 22.62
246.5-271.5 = 22.2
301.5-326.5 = 17.73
